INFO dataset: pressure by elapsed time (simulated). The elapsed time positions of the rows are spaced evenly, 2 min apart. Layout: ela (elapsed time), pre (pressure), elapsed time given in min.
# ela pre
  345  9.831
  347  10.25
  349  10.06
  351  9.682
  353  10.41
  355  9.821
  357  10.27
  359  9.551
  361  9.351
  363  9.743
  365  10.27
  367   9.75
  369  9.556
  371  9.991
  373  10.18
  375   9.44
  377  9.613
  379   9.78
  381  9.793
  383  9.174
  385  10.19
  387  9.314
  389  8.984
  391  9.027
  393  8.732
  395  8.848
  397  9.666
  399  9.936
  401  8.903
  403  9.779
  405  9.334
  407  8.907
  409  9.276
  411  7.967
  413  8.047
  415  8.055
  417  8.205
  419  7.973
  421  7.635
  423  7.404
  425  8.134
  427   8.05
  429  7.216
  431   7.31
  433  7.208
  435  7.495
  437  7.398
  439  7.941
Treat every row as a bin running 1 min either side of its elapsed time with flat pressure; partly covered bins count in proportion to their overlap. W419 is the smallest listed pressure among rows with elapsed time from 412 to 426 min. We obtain 7.404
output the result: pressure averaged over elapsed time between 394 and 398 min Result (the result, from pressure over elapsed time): 9.26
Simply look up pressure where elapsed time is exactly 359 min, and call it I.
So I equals 9.551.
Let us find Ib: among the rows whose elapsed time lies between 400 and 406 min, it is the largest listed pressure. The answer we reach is 9.779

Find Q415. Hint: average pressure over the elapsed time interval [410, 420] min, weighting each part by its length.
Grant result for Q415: 8.05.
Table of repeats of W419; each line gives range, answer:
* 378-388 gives 9.174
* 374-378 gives 9.44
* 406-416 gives 7.967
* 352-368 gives 9.351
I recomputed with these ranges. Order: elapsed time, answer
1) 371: 9.991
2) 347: 10.25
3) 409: 9.276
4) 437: 7.398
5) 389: 8.984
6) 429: 7.216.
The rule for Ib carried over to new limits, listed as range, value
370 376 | 10.18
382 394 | 10.19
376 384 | 9.793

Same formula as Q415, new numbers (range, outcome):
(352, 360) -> 10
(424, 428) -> 8.09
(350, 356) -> 9.97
